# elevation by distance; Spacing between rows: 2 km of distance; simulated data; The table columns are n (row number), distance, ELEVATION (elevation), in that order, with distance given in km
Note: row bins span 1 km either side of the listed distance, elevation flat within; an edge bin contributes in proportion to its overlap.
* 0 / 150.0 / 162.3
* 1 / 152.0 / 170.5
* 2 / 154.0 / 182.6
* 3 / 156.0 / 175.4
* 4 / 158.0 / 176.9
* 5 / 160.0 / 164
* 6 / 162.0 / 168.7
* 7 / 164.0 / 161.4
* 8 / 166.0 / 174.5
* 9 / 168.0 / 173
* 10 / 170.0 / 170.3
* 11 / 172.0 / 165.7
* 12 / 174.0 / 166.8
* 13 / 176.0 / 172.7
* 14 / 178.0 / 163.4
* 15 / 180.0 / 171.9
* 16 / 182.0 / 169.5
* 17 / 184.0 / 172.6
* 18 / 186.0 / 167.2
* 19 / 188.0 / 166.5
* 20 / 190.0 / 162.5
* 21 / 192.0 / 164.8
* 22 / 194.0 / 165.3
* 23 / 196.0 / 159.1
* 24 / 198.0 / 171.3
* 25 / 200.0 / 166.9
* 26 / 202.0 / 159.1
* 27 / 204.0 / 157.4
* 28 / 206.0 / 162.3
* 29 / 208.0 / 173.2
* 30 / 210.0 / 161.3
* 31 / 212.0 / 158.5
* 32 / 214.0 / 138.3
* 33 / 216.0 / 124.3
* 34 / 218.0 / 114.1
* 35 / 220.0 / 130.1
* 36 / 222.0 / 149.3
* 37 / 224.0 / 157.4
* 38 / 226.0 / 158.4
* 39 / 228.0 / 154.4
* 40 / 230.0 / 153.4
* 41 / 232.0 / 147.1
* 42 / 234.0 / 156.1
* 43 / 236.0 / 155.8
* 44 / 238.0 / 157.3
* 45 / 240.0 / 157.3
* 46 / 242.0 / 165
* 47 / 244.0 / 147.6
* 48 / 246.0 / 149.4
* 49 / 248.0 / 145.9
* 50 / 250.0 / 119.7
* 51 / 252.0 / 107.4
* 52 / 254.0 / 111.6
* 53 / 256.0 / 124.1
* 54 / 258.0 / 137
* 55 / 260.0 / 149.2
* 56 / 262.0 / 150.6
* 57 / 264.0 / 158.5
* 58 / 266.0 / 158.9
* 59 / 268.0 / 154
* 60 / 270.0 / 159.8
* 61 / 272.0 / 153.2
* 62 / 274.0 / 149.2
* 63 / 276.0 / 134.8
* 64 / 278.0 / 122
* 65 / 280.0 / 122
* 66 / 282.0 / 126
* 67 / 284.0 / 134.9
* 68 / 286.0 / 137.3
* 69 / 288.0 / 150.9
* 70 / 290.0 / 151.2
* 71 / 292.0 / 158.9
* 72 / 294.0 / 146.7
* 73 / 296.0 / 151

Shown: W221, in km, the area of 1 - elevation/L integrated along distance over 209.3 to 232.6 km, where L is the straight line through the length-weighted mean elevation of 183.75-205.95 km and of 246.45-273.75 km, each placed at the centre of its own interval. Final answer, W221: 1.5 km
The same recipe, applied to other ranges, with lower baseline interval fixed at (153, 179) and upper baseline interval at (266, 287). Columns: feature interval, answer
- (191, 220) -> 1.0 km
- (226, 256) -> 1.1 km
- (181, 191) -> -0.2 km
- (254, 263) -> 0.5 km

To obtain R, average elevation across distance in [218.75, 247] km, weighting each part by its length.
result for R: 152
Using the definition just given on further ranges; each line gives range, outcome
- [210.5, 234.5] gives 145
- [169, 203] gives 167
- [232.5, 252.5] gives 147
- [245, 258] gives 127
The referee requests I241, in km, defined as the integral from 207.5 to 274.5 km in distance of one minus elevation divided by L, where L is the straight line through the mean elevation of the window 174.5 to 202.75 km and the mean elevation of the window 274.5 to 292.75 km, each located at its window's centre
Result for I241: 1.8 km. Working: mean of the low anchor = 167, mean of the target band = 146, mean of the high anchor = 138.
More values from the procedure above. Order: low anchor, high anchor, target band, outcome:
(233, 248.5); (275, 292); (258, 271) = -0.8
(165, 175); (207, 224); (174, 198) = -0.9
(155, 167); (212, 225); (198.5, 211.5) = -1.7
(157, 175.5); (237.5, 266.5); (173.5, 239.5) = -0.5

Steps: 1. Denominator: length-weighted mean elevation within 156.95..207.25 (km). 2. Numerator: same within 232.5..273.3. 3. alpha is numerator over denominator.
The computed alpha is 0.87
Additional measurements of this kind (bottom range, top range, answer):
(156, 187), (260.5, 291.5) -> 0.85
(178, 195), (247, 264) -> 0.79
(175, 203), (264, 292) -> 0.86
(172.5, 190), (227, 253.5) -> 0.87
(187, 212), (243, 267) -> 0.84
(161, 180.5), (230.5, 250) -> 0.90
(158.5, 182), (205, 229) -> 0.88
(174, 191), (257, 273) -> 0.91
